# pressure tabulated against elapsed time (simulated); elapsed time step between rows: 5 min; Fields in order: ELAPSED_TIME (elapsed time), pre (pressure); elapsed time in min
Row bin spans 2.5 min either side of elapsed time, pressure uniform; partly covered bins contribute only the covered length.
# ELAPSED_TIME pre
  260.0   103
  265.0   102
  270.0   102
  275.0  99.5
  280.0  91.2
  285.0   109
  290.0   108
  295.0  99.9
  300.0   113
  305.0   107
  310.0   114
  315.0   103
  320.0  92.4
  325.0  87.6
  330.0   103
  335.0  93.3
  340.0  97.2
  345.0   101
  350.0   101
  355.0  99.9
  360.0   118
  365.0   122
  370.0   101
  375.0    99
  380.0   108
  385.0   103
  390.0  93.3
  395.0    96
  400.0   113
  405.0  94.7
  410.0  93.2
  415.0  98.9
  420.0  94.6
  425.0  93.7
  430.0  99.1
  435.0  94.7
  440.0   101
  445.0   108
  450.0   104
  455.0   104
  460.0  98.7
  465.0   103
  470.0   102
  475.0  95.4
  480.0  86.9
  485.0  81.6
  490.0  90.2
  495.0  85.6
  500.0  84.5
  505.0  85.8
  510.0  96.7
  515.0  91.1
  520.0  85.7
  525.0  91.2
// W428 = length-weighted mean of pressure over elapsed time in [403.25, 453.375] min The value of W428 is 98.3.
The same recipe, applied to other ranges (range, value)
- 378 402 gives 102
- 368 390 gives 102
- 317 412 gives 101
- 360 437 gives 101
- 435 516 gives 95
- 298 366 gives 103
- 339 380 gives 105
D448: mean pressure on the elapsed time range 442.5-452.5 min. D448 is 106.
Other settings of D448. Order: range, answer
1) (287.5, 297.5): 104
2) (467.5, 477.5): 98.7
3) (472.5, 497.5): 87.9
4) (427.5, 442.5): 98.3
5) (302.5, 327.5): 101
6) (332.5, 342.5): 95.2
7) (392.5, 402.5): 104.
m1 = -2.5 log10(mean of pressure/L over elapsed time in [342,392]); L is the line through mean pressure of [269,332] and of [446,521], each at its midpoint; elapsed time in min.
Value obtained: -0.060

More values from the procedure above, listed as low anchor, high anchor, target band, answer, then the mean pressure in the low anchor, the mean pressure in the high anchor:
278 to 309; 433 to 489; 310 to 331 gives 0.06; 105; 97.9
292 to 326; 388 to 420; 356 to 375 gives -0.11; 103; 98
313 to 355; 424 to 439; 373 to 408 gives -0.04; 97.4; 96.6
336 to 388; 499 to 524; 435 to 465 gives -0.08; 105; 89.2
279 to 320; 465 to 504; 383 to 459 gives -0.05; 105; 90.2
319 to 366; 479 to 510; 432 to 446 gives -0.10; 101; 86.6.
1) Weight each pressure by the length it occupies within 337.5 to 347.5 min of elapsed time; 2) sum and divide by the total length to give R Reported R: 99.1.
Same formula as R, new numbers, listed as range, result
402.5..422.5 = 95.3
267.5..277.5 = 101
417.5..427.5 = 94.2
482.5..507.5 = 85.5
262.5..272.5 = 102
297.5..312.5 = 111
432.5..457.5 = 102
